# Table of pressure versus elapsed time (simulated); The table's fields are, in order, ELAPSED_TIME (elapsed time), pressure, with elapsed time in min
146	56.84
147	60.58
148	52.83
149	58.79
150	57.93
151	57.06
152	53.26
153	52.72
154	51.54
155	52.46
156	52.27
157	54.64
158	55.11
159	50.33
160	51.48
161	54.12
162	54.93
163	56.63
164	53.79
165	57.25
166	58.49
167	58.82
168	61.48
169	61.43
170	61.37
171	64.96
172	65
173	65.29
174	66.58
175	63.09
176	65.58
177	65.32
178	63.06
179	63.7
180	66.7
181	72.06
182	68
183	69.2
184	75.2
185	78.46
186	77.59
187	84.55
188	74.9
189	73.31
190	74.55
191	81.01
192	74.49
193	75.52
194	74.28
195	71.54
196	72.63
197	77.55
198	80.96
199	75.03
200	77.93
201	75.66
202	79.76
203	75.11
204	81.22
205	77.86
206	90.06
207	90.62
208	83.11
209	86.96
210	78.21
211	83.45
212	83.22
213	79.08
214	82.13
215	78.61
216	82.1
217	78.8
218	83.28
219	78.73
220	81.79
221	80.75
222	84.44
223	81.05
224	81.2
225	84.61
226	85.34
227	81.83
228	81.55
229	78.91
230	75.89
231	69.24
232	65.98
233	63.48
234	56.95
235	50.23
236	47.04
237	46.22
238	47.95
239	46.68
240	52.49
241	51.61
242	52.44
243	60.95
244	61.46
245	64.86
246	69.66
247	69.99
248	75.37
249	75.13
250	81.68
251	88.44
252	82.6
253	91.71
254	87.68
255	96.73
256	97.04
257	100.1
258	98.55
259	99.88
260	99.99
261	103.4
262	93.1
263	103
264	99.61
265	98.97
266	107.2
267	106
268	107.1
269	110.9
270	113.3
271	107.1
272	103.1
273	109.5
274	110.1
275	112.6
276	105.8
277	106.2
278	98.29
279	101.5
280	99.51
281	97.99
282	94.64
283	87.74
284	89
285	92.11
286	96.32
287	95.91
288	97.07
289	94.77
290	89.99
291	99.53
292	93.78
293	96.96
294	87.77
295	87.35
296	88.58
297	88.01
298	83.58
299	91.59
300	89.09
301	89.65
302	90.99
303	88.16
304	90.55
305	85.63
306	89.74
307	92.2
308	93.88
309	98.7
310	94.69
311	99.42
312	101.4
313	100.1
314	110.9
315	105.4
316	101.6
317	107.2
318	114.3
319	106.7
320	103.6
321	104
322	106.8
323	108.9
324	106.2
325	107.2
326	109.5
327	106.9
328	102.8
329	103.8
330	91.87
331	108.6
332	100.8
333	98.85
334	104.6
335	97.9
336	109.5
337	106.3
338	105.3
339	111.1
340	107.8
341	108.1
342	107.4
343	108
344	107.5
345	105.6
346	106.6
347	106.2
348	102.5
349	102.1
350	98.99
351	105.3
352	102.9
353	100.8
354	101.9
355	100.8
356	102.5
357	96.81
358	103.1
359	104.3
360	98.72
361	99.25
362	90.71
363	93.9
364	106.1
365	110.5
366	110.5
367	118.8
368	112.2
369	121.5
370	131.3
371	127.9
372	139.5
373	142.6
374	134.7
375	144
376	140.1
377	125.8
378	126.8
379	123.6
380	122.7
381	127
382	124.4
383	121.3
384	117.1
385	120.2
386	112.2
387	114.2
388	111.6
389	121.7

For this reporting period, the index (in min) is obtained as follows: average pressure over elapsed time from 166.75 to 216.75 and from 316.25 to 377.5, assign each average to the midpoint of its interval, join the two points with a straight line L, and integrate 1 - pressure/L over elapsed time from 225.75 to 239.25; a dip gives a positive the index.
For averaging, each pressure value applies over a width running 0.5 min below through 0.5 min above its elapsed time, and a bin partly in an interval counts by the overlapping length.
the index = 3.1 min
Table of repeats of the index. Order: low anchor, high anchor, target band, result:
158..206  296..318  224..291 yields -0.7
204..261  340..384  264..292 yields -3.6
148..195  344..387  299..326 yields 0.2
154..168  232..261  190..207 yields -4.2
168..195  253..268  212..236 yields 2.6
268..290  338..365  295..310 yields 1.7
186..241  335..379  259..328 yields -3.2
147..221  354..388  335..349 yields 0.4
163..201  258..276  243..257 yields 2.5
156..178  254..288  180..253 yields 3.5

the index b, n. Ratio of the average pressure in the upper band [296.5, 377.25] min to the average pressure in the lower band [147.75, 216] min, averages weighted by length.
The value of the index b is 1.53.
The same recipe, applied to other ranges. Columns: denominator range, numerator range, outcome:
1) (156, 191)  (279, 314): 1.45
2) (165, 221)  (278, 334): 1.31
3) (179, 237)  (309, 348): 1.37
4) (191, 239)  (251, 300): 1.29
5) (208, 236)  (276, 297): 1.23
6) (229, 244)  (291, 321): 1.68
